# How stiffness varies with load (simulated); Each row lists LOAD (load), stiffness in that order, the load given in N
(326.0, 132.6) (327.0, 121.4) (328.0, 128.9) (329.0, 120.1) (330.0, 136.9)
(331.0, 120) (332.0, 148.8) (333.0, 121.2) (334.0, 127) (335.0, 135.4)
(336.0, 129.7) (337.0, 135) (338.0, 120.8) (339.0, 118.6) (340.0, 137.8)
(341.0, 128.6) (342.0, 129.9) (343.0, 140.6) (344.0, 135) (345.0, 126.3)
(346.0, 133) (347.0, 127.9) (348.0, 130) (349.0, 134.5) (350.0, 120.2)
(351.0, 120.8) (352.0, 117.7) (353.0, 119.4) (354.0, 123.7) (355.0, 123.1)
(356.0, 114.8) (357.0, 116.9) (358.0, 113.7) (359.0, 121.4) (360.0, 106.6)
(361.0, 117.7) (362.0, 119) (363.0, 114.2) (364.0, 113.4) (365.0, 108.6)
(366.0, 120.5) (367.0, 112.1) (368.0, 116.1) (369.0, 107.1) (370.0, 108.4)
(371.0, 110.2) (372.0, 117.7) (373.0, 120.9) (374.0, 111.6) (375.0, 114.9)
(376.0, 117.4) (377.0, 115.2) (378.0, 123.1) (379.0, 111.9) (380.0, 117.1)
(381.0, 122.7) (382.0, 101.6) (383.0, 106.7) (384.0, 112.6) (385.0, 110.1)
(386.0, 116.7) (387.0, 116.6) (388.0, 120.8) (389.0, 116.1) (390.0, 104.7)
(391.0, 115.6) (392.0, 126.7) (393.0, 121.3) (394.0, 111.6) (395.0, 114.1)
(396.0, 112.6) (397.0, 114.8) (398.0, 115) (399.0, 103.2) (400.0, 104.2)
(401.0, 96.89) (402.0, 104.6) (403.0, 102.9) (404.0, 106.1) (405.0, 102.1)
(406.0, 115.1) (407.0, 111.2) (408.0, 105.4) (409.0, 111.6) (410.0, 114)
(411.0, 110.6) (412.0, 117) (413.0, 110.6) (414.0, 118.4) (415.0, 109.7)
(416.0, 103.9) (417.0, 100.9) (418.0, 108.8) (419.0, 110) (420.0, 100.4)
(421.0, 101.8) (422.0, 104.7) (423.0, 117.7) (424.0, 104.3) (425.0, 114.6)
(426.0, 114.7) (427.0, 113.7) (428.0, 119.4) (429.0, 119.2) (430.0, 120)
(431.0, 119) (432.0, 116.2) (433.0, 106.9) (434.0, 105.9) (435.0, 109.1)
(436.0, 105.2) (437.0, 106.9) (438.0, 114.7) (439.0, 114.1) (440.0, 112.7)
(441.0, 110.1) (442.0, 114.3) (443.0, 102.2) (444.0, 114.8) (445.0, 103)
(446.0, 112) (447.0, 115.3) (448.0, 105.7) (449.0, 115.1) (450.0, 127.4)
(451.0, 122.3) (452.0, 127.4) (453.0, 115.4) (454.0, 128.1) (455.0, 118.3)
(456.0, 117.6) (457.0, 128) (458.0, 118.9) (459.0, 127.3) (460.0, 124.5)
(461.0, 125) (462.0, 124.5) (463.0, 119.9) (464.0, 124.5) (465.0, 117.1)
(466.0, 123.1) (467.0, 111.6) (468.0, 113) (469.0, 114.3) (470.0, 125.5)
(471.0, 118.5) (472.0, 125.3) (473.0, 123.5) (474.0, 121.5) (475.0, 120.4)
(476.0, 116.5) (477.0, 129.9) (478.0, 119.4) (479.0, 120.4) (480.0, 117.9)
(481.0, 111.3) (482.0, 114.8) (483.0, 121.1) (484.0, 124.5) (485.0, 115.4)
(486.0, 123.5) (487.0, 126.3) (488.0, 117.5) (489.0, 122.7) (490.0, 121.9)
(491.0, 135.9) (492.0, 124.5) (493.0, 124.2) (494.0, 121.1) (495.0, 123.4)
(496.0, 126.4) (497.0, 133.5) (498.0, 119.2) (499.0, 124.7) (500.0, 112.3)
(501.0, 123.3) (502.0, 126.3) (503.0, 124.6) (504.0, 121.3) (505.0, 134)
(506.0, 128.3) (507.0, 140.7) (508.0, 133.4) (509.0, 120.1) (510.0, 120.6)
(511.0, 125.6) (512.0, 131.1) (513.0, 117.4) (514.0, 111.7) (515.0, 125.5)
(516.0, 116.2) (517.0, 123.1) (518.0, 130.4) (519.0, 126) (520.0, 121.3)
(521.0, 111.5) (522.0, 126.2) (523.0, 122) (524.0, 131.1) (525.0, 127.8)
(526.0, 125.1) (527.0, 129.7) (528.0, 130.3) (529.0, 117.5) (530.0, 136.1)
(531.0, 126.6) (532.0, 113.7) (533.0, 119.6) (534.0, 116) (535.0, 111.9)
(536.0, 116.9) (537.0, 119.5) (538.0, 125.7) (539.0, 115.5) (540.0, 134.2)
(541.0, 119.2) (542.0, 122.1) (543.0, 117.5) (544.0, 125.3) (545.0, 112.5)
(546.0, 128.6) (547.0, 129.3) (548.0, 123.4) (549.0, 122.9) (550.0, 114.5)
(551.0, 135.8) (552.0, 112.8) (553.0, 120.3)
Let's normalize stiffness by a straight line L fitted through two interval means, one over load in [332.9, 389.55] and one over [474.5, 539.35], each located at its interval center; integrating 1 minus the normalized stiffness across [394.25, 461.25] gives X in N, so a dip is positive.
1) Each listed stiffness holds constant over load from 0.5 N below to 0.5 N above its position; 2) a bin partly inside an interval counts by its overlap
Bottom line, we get 4.9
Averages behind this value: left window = 120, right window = 123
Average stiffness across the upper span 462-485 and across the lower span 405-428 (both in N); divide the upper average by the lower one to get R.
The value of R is 1.1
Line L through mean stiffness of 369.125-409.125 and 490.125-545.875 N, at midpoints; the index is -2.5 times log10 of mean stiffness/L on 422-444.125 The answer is 0.036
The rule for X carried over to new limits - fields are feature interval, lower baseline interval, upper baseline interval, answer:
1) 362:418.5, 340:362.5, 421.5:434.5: 3.1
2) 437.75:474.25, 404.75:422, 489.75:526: -0.7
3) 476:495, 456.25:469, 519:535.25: 0.0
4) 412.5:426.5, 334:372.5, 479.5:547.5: 1.6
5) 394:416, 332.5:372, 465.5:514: 2.3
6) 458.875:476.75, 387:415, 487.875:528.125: -0.2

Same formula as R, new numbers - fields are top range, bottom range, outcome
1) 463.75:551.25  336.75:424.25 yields 1.06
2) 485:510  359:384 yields 1.10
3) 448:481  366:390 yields 1.06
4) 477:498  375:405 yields 1.09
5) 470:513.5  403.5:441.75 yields 1.11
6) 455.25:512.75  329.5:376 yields 1.00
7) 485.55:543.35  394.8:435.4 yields 1.12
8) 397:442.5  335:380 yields 0.91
